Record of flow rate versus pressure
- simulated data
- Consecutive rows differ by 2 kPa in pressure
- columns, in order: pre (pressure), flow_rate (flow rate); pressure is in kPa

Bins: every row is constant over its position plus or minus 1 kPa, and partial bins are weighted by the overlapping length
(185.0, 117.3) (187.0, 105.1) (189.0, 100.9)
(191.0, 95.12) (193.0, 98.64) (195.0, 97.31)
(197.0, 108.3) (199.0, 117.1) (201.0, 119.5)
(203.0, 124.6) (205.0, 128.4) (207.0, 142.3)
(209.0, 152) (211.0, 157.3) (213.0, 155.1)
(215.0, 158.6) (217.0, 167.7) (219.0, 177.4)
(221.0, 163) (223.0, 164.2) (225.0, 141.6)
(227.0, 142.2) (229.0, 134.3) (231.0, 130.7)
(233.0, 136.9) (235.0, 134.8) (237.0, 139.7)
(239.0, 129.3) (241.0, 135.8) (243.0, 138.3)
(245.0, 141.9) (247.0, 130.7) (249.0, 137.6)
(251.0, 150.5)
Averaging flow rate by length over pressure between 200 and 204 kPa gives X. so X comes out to 122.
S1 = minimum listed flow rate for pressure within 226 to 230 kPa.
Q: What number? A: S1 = 134.3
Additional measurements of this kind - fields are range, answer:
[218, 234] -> 130.7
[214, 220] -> 158.6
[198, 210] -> 117.1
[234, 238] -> 134.8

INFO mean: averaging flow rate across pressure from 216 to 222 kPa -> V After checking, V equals 169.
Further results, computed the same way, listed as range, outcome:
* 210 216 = 157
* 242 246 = 140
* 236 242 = 135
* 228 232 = 132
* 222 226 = 153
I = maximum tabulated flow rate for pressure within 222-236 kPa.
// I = 164.2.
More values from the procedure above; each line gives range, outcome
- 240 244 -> 138.3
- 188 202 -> 119.5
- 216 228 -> 177.4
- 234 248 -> 141.9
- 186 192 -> 105.1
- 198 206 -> 128.4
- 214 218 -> 167.7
